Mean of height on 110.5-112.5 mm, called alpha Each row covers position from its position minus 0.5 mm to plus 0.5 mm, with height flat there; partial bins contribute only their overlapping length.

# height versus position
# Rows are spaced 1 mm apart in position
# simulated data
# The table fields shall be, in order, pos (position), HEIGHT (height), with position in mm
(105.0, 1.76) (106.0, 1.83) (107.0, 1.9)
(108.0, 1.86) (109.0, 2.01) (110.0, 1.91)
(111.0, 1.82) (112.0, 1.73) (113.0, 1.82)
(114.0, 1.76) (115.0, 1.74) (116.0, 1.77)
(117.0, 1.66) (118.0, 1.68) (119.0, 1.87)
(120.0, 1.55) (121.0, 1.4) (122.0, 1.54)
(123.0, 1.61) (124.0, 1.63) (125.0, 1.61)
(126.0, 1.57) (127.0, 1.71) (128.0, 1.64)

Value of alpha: 1.77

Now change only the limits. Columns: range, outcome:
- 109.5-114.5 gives 1.81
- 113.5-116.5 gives 1.76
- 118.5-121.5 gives 1.61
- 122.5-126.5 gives 1.6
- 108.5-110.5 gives 1.96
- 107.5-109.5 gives 1.94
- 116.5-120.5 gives 1.69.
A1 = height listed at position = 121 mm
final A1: 1.4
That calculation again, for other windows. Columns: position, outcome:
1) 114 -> 1.76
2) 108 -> 1.86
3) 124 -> 1.63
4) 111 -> 1.82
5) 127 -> 1.71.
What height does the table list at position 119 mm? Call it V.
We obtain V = 1.87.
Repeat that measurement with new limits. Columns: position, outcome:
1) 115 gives 1.74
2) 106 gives 1.83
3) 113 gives 1.82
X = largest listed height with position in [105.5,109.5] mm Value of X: 2.01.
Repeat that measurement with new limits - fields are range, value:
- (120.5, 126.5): 1.63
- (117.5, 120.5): 1.87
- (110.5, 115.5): 1.82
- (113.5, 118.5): 1.77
